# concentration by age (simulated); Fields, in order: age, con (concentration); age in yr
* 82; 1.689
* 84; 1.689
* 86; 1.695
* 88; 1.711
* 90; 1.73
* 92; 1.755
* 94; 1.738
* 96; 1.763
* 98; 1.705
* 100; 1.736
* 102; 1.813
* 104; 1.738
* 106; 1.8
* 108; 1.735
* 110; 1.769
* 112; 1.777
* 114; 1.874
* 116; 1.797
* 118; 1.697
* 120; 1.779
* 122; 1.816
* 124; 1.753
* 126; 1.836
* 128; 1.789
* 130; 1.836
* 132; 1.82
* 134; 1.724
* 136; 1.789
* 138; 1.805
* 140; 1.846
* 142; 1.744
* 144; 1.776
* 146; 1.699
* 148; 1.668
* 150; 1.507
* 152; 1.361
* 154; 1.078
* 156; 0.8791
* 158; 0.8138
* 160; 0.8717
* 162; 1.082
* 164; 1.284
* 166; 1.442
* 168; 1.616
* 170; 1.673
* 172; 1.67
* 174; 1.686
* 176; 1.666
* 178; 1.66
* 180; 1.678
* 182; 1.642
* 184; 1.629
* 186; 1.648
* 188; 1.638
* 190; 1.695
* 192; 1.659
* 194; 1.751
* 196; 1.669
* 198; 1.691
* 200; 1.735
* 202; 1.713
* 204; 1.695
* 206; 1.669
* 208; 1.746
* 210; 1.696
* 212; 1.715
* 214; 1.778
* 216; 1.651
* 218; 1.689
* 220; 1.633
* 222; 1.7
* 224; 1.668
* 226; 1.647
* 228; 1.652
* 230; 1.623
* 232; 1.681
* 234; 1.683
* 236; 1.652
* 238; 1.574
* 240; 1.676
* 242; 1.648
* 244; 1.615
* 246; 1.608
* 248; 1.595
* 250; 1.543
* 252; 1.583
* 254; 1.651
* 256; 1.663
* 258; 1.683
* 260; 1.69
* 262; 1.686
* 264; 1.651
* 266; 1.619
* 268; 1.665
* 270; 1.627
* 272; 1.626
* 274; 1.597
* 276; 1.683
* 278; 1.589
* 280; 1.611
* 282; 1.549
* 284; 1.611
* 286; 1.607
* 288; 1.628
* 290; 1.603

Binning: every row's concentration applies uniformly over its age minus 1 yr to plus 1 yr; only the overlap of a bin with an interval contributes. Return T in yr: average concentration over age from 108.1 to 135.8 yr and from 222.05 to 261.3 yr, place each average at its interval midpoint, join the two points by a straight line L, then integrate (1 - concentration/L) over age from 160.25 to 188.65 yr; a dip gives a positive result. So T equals 2.79 yr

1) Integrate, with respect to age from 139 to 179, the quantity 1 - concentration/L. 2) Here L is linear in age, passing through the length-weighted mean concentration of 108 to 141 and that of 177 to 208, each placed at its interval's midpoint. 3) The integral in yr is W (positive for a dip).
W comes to 6.6 yr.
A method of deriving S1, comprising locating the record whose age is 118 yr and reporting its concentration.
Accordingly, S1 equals 1.697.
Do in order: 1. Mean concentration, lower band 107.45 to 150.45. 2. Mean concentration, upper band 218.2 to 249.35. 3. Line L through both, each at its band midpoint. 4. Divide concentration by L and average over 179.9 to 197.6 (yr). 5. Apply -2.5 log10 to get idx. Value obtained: 0.02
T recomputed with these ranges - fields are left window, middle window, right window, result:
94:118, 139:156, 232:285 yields 1.9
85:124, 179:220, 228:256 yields -0.5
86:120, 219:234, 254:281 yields 0.1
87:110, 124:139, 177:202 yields -0.6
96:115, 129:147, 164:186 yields -0.9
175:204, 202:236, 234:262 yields -0.6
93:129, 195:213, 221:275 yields -0.2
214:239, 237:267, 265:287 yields 0.1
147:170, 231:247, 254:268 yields -0.7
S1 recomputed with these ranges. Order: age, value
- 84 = 1.689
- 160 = 0.8717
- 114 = 1.874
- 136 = 1.789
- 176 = 1.666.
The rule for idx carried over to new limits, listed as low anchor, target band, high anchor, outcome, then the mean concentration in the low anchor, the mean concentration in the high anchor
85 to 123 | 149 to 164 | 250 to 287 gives 0.49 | 1.76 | 1.63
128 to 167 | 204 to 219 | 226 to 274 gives -0.08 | 1.48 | 1.64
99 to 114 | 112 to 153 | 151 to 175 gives -0.13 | 1.77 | 1.29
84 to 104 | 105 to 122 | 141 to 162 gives -0.12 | 1.74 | 1.33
